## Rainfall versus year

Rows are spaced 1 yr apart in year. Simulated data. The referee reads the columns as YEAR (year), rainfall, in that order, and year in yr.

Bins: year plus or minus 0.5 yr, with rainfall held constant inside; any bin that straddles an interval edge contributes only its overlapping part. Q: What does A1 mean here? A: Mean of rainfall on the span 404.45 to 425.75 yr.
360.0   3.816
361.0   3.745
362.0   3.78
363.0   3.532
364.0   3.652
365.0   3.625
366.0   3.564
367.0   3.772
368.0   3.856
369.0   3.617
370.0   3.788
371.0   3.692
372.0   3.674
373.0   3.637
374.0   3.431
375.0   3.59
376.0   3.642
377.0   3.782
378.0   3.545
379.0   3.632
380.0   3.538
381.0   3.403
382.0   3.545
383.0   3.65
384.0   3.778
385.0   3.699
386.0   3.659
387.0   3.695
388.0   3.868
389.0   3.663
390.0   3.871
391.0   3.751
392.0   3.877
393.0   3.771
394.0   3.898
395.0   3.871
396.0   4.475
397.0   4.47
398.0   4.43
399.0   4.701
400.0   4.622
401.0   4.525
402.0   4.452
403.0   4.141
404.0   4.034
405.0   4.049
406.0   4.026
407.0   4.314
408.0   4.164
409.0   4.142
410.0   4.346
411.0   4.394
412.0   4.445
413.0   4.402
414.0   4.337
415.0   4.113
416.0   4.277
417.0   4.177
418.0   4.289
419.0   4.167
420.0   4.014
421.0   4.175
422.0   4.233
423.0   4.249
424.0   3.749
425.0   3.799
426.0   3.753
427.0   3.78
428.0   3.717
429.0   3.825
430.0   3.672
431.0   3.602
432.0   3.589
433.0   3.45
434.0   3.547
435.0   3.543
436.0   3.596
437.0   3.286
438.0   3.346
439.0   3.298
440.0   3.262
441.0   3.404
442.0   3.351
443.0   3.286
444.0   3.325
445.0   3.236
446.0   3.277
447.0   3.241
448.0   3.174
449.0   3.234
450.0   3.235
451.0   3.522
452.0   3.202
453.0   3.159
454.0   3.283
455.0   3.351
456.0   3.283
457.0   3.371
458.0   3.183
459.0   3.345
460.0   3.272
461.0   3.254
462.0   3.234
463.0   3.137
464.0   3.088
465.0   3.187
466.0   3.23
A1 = 4.18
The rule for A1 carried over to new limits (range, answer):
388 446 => 3.93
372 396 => 3.7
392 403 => 4.29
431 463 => 3.33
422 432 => 3.81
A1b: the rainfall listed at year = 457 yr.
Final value 3.371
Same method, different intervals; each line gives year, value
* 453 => 3.159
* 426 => 3.753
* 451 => 3.522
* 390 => 3.871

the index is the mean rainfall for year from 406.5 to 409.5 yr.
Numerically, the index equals 4.21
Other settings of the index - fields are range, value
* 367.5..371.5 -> 3.74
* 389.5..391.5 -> 3.81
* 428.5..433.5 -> 3.63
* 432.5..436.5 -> 3.53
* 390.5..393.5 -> 3.8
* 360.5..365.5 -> 3.67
